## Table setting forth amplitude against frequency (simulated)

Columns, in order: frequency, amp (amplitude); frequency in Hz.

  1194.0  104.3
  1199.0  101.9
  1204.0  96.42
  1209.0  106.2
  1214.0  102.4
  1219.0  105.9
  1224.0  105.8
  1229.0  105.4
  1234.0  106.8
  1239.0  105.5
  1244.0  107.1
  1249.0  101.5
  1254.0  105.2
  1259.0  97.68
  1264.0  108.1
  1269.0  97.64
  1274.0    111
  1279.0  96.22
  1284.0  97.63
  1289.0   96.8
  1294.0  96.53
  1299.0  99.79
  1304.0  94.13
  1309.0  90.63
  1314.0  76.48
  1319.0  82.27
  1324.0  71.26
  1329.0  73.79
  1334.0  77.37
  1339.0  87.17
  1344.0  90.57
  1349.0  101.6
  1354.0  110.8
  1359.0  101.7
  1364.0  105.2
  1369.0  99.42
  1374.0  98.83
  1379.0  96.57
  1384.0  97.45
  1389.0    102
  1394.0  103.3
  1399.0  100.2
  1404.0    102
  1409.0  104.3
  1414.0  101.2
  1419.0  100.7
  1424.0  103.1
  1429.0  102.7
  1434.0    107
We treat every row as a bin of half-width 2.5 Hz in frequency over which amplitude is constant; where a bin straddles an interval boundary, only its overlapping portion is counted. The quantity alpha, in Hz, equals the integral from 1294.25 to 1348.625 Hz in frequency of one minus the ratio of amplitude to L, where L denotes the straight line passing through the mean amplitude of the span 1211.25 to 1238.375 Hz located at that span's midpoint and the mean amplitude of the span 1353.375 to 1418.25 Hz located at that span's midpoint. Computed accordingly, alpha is 9.2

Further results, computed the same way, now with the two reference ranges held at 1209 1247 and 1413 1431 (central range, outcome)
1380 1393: 0.4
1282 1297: 1.1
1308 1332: 5.9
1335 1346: 1.7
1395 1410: 0.0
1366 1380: 0.6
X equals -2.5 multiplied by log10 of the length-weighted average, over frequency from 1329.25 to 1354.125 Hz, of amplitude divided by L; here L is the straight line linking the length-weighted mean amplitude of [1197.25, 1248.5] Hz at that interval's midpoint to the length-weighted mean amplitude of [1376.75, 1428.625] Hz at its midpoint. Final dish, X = 0.14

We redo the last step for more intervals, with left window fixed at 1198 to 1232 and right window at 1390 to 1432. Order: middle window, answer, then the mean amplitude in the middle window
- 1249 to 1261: 0.02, 102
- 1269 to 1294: 0.04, 99.7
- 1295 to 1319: 0.15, 89.8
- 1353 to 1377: 0.00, 103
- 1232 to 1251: -0.02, 105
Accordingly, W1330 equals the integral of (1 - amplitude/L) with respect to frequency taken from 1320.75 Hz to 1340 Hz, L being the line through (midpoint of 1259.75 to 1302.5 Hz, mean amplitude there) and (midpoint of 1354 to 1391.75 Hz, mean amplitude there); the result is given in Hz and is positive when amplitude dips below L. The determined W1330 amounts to 4.5 Hz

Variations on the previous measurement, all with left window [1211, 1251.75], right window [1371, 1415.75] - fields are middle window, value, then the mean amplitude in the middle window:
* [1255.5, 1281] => 0.4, 102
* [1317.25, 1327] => 2.5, 76.2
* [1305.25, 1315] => 1.6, 86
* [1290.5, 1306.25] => 1.0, 96.9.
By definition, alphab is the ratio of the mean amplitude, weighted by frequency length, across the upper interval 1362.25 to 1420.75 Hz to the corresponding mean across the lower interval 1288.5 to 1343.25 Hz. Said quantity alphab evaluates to 1.2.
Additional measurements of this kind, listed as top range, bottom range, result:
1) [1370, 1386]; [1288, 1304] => 1.01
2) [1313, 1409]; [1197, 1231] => 0.91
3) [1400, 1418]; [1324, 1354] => 1.18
